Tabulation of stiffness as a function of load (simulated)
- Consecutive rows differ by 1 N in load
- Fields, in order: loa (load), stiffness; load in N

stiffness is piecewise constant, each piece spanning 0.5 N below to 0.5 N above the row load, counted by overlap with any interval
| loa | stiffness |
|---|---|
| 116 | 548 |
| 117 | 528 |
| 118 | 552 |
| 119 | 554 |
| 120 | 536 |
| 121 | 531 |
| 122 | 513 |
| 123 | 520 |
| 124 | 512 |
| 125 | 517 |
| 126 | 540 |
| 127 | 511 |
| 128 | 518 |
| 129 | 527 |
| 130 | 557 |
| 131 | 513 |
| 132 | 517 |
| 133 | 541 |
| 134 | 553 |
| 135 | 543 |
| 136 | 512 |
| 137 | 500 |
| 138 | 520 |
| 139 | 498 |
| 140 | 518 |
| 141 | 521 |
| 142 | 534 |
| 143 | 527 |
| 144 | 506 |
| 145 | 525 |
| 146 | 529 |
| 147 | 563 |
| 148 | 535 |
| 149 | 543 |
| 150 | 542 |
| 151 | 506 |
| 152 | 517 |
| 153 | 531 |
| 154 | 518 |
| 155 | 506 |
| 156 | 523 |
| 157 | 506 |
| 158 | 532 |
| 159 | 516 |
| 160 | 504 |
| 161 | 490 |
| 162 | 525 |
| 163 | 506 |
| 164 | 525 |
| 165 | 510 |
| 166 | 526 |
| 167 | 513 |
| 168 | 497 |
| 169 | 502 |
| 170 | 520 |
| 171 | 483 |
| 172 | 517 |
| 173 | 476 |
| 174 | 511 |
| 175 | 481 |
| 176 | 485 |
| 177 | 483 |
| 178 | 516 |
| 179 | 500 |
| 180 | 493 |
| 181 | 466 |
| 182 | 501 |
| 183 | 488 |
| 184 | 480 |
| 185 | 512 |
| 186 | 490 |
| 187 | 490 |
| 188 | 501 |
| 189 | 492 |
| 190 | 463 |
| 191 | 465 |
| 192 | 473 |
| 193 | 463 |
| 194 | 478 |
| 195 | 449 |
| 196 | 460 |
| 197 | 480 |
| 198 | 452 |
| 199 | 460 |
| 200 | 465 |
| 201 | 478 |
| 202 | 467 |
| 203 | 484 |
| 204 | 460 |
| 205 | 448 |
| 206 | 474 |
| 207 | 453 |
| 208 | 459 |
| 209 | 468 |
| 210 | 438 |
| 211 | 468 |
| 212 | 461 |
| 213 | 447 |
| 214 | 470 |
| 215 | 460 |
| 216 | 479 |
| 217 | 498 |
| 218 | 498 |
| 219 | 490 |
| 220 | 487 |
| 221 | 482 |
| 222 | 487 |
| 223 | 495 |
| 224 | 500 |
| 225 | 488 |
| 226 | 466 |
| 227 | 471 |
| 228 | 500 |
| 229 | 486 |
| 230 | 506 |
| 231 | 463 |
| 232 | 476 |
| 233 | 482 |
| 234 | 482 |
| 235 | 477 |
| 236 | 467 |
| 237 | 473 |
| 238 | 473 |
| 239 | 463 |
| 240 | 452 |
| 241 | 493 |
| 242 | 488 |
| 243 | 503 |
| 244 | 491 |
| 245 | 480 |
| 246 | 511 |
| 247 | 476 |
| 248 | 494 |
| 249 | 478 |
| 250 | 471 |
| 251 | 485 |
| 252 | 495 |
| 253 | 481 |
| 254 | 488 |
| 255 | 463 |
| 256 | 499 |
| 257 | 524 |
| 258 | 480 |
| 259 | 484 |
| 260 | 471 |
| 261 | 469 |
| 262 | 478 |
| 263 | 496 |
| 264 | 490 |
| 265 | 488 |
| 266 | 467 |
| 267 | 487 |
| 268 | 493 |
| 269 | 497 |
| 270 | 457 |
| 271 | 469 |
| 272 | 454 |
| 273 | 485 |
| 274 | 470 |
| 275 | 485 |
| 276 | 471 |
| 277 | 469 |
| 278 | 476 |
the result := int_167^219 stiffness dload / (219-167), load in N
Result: 479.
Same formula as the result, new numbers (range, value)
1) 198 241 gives 474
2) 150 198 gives 497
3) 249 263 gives 484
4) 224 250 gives 482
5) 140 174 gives 517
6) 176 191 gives 490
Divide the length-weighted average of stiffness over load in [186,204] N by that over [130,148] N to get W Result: 0.90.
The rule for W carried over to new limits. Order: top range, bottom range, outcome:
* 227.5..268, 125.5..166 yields 0.92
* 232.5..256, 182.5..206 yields 1.02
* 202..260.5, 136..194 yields 0.95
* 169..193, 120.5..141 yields 0.94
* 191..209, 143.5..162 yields 0.89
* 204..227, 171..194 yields 0.97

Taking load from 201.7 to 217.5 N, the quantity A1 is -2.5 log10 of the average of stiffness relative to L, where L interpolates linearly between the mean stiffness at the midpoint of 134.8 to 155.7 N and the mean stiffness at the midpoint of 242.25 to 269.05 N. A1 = 0.08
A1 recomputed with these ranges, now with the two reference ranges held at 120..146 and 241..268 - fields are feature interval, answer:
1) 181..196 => 0.06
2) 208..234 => 0.04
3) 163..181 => 0.02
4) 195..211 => 0.09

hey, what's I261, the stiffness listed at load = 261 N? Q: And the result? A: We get 469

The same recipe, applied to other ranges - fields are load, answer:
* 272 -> 454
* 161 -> 490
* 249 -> 478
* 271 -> 469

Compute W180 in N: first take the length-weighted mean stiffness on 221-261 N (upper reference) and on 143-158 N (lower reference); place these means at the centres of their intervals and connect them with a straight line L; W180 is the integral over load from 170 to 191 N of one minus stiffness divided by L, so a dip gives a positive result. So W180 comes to 0.8 N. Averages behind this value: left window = 525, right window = 483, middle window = 491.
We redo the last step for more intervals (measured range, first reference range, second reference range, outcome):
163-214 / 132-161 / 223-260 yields 2.45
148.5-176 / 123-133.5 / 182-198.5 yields -0.68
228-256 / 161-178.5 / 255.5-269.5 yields 0.51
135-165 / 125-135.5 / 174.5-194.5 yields -0.32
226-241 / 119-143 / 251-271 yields 0.49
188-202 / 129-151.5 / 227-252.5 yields 0.94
